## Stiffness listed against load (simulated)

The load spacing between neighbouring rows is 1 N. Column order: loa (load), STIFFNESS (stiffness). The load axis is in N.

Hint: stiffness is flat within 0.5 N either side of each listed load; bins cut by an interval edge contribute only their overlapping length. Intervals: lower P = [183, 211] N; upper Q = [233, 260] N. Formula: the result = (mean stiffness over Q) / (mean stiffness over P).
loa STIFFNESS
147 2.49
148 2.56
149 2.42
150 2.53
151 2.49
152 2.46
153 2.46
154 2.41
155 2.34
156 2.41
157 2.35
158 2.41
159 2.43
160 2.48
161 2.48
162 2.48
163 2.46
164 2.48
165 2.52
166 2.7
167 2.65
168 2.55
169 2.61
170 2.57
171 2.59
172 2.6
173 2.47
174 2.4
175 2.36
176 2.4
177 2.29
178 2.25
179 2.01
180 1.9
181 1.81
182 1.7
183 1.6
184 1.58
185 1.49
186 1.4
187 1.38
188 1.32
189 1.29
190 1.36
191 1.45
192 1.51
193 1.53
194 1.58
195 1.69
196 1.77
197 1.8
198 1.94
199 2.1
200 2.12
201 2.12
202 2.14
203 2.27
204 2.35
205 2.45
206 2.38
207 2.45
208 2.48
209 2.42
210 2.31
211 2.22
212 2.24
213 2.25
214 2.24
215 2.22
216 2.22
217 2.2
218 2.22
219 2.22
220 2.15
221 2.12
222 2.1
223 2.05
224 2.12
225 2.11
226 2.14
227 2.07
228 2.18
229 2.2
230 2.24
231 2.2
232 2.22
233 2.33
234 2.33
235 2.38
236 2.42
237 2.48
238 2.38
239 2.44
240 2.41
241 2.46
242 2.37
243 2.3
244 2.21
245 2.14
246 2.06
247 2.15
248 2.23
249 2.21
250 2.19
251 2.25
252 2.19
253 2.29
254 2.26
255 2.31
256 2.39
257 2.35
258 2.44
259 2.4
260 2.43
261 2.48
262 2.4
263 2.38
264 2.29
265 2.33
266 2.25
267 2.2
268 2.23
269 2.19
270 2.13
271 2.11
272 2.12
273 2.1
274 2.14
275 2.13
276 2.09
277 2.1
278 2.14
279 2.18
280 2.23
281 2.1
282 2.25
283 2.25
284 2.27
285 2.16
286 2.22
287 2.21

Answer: 1.2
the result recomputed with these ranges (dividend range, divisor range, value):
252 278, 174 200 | 1.28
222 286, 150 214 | 1.04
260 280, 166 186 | 1.01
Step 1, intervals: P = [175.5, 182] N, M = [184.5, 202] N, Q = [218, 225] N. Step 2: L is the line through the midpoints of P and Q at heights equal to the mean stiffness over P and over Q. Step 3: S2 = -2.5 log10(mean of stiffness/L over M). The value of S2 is 0.26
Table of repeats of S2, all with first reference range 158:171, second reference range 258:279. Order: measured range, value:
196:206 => 0.138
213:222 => 0.088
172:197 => 0.353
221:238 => 0.058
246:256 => 0.026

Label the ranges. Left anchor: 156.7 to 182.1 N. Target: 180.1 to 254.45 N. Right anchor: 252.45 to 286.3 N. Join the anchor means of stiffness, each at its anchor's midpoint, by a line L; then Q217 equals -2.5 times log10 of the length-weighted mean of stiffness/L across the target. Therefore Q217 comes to 0.117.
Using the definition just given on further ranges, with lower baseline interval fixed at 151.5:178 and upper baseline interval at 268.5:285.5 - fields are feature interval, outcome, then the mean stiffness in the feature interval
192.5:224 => 0.10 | 2.14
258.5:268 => -0.07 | 2.34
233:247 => -0.03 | 2.33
